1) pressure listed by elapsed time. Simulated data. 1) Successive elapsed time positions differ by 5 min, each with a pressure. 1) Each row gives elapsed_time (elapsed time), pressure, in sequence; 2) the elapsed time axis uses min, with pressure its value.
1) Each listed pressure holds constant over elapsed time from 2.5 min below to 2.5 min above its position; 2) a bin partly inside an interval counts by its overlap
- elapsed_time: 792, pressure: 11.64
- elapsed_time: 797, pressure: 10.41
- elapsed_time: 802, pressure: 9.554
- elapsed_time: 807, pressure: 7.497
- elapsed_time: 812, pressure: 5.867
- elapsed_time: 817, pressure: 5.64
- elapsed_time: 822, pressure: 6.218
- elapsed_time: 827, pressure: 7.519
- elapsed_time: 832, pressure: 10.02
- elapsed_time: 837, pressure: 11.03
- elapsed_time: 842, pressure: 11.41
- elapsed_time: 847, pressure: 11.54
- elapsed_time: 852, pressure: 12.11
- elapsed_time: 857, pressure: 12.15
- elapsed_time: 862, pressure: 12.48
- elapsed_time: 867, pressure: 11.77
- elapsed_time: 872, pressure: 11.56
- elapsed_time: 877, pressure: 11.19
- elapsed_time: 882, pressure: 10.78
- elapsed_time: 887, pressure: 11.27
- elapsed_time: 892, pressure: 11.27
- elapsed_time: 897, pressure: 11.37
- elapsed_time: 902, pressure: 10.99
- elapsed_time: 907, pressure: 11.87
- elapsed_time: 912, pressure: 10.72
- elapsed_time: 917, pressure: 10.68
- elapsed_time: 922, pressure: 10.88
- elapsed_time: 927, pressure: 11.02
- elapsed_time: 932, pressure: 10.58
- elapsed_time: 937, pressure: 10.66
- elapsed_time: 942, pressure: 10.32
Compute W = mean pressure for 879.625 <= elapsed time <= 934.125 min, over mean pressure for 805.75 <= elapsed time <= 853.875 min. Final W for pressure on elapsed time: 1.24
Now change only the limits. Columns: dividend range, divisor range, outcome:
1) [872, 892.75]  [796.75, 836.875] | 1.42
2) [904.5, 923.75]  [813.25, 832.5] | 1.58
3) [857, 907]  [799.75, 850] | 1.32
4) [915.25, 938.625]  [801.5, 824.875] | 1.60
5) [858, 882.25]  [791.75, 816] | 1.37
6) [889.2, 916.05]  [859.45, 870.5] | 0.93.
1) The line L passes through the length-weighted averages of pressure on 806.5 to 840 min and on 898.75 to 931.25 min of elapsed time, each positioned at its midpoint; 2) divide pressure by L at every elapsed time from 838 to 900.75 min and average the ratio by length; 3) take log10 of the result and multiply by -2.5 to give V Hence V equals -0.23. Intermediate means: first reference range 7.75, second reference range 11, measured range 11.6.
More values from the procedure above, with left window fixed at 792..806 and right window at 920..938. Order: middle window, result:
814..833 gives 0.390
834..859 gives -0.130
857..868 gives -0.172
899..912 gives -0.063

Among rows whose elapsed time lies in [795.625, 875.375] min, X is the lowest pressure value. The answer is 5.64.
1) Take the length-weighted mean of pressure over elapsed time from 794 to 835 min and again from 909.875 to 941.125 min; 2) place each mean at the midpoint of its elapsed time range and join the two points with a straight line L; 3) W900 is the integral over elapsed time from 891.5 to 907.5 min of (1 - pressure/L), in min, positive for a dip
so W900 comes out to -1.99 min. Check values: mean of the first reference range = 7.93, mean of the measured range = 11.3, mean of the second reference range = 10.7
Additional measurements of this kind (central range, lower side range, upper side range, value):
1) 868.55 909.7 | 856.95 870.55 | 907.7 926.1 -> 0.8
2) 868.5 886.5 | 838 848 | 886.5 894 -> 0.1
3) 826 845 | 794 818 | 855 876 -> -0.5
